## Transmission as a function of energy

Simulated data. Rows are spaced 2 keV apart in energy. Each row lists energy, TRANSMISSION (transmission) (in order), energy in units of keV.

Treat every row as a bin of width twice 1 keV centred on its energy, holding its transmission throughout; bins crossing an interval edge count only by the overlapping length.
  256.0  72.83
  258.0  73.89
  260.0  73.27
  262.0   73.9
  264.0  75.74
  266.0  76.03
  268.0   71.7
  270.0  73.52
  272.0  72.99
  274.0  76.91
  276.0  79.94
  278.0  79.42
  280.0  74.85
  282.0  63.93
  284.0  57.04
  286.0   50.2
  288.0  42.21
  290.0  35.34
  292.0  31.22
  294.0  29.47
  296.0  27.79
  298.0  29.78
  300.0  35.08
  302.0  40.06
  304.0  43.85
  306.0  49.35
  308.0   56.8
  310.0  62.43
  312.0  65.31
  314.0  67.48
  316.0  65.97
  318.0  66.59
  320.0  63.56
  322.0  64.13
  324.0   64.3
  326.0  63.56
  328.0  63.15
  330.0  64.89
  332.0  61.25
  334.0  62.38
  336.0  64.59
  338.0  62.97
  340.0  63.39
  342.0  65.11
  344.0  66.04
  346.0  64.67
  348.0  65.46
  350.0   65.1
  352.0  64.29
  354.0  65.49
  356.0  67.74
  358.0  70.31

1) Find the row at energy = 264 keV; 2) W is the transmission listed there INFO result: 75.74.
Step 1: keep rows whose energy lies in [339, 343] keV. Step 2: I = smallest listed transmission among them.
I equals 63.39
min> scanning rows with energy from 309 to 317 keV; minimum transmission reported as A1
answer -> 62.43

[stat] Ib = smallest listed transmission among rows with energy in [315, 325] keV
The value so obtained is 63.56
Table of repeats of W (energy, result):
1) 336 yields 64.59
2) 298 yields 29.78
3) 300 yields 35.08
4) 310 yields 62.43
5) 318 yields 66.59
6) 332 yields 61.25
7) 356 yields 67.74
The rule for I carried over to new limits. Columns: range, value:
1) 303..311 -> 43.85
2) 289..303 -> 27.79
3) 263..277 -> 71.7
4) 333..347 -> 62.38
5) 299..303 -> 35.08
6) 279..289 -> 42.21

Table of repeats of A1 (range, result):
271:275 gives 72.99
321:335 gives 61.25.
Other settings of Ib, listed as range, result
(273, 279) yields 76.91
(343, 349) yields 64.67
